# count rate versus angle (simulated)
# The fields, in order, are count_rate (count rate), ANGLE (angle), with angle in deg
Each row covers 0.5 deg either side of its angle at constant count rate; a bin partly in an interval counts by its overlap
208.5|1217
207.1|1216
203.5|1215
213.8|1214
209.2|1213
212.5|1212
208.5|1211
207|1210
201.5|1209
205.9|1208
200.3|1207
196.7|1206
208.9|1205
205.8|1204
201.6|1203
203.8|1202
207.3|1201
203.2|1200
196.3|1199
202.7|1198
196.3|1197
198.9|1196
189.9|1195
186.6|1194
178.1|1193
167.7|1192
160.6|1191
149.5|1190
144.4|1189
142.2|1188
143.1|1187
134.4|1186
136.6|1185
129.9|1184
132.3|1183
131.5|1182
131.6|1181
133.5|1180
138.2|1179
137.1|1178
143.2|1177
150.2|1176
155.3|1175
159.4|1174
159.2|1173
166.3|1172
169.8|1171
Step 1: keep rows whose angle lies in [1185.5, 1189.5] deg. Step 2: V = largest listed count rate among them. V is 144.4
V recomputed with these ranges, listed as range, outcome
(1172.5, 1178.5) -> 159.4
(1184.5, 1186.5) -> 136.6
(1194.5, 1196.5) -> 198.9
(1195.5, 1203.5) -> 207.3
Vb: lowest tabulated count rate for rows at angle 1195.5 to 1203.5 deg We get 196.3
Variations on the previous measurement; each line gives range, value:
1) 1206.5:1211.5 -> 200.3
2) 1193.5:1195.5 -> 186.6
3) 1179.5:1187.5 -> 129.9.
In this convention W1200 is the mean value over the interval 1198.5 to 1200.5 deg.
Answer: 200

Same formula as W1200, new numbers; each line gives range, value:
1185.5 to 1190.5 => 143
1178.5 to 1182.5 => 134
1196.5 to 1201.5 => 201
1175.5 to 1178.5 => 143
